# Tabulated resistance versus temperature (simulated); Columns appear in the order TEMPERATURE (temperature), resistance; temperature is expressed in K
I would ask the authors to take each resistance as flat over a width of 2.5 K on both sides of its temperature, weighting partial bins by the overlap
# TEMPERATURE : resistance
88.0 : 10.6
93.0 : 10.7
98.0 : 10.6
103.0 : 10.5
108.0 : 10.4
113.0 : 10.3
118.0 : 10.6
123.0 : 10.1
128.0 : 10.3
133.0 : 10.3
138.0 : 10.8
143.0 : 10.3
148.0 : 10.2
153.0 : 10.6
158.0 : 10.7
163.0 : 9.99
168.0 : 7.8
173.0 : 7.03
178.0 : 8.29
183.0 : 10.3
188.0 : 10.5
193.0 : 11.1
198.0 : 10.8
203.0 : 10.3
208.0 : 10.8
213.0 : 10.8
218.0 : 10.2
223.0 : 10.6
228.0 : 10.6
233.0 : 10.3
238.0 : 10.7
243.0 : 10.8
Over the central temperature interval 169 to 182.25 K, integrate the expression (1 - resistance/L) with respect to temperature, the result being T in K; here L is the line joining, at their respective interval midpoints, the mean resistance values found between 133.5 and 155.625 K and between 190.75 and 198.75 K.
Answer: 3.4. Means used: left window 10.5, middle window 8.02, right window 11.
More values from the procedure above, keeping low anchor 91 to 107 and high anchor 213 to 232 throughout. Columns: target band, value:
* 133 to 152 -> 0.2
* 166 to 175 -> 2.7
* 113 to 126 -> 0.3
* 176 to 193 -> 0.9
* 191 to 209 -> -0.4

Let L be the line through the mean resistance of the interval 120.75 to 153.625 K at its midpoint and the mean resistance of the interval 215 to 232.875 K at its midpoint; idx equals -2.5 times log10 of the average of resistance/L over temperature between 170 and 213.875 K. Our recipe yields 0.052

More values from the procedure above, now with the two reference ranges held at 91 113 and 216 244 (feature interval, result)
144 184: 0.13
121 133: 0.03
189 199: -0.04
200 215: -0.01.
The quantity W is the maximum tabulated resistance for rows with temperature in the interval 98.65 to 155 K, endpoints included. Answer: 10.8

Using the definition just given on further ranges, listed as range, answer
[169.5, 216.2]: 11.1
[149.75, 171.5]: 10.7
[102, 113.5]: 10.5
